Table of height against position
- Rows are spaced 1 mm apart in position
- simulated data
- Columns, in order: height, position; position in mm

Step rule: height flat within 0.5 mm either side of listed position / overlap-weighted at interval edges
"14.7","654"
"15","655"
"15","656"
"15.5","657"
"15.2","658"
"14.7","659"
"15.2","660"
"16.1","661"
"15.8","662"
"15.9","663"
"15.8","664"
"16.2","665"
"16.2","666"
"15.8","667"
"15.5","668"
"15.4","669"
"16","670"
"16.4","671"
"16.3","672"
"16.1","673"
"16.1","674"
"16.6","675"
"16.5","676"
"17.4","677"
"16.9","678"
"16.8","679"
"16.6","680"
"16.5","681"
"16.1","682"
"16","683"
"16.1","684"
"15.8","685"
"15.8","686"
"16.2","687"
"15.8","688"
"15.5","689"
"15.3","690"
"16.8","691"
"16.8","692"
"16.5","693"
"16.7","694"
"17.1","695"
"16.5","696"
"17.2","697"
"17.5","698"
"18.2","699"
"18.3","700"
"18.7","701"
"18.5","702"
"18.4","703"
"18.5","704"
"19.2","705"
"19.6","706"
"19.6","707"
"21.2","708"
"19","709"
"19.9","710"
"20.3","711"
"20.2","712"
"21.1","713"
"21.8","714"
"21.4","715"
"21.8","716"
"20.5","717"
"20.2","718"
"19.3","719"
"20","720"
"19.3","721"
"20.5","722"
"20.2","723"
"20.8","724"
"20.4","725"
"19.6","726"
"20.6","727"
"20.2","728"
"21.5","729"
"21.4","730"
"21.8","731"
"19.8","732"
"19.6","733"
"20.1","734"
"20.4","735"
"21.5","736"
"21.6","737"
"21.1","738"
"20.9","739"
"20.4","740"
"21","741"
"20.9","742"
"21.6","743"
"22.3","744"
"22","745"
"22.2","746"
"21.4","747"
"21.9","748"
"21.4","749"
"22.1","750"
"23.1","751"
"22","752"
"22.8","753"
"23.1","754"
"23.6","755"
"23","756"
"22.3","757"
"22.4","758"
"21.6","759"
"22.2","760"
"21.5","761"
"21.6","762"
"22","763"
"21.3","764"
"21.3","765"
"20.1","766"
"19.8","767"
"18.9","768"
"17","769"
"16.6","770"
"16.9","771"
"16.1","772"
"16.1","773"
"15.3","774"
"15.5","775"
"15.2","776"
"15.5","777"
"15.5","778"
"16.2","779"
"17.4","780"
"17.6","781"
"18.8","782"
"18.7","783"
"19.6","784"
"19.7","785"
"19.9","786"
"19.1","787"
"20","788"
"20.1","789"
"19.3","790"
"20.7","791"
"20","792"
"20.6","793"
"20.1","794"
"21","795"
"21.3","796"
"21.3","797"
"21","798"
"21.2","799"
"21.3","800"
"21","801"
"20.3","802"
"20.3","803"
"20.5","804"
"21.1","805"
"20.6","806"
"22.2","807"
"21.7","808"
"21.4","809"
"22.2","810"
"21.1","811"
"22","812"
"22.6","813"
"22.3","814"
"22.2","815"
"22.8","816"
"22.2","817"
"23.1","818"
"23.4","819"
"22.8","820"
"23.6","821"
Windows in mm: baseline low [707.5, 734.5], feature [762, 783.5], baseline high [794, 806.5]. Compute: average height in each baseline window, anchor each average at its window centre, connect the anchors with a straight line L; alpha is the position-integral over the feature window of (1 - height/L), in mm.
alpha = 3.0 mm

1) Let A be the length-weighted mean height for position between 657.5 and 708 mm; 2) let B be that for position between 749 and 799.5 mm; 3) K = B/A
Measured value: 1.18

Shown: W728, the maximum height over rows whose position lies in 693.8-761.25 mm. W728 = 23.6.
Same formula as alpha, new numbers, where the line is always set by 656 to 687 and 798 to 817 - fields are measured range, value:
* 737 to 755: -2.6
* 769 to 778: 1.9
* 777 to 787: 1.2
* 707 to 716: -1.5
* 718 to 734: -1.8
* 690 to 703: -0.2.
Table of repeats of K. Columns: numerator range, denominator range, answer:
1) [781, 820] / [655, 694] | 1.31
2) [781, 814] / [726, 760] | 0.96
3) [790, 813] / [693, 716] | 1.10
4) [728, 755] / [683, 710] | 1.23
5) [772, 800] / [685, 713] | 1.05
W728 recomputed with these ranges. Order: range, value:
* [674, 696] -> 17.4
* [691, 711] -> 21.2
